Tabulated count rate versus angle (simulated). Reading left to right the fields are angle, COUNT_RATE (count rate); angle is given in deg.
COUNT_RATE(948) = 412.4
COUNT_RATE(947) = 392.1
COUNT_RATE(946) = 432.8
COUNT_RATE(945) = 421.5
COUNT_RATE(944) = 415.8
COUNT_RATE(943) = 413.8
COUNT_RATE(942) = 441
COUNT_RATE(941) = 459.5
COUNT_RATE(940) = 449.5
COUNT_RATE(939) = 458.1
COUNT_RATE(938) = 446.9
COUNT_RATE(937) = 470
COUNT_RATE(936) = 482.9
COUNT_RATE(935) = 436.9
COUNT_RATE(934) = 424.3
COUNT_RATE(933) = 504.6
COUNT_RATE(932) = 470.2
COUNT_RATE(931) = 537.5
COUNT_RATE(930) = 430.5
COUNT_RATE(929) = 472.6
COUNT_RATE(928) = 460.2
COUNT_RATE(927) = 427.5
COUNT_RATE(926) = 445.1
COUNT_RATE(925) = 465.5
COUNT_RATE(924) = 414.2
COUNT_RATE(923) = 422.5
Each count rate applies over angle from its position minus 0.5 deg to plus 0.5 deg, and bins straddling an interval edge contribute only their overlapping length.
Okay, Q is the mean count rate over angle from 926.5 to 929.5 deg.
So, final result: 453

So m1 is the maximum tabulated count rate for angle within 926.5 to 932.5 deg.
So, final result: 537.5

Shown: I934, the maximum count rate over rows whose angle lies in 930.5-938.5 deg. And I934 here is 537.5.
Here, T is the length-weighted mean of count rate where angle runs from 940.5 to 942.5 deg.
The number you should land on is 450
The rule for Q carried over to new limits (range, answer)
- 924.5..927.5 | 446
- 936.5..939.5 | 458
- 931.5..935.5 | 459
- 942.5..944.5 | 415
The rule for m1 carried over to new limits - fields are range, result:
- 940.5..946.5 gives 459.5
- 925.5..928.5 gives 460.2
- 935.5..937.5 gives 482.9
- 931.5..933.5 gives 504.6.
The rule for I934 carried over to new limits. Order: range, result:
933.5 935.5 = 436.9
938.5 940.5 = 458.1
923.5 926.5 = 465.5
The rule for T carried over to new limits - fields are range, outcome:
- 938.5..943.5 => 444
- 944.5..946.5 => 427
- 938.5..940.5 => 454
